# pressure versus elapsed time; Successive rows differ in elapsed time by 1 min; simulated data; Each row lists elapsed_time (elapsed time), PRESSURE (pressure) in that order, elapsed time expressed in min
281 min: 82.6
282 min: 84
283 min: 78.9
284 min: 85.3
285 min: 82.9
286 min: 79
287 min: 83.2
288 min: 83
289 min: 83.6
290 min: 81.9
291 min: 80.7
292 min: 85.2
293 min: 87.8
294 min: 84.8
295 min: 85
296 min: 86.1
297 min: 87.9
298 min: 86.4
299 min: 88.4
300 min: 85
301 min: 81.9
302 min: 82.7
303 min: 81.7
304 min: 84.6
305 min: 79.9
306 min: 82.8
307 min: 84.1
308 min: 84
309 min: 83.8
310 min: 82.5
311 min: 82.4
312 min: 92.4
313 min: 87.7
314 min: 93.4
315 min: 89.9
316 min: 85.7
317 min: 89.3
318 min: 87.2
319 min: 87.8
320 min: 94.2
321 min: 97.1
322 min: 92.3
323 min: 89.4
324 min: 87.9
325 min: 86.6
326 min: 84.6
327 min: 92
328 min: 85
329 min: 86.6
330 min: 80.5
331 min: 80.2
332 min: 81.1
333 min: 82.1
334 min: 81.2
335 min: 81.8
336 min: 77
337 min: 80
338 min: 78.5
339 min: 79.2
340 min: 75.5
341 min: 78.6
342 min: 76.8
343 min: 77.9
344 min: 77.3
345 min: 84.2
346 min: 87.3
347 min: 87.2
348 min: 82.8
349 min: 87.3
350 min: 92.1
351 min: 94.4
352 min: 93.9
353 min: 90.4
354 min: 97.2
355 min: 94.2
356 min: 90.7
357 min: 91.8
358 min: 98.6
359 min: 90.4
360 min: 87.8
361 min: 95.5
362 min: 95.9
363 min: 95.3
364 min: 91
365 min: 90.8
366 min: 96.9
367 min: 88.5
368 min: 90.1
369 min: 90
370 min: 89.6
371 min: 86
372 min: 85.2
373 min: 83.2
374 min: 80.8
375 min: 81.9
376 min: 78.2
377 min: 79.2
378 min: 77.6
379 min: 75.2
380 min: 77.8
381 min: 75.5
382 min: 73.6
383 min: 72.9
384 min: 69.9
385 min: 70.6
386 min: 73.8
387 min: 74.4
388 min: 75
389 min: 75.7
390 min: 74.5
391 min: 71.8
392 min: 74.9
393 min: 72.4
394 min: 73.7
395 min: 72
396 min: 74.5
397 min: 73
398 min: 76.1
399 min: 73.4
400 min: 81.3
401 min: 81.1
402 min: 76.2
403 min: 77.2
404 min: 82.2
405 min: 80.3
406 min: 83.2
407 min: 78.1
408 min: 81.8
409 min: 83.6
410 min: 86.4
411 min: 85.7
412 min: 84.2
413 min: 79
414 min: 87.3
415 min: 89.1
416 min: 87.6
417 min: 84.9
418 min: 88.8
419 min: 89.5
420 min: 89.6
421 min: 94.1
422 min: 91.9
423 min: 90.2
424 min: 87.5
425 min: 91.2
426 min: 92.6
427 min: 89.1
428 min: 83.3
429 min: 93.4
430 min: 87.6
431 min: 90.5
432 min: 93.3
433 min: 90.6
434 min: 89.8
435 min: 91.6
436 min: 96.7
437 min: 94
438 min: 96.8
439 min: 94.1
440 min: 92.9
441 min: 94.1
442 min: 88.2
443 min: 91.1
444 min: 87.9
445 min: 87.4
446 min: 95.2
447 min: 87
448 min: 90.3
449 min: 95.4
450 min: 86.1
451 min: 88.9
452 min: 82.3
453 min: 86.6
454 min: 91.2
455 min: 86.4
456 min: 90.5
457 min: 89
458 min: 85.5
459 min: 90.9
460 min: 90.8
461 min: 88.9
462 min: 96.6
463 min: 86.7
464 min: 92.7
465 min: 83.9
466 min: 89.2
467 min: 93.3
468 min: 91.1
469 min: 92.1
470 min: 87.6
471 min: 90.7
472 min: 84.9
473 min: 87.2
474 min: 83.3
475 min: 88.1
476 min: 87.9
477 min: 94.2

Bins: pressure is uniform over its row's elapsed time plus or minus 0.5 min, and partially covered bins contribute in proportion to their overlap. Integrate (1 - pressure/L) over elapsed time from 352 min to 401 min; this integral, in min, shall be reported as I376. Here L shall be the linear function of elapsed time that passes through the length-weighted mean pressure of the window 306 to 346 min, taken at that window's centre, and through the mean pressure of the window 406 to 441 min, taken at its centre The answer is 2.5 min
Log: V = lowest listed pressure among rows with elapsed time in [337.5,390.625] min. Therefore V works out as 69.9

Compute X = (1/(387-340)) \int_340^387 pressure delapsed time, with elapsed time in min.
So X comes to 85.1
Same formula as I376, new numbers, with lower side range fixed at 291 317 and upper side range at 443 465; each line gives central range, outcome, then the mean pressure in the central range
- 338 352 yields 0.5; 83.3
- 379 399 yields 3.1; 73.8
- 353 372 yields -1.1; 92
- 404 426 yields 0.5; 86.4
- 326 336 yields 0.3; 83.1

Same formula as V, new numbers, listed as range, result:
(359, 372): 85.2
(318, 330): 80.5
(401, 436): 76.2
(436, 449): 87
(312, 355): 75.5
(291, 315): 79.9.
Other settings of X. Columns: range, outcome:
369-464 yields 84.5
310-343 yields 85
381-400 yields 73.7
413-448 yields 90.4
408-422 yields 86.9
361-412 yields 80.4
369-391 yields 77.8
